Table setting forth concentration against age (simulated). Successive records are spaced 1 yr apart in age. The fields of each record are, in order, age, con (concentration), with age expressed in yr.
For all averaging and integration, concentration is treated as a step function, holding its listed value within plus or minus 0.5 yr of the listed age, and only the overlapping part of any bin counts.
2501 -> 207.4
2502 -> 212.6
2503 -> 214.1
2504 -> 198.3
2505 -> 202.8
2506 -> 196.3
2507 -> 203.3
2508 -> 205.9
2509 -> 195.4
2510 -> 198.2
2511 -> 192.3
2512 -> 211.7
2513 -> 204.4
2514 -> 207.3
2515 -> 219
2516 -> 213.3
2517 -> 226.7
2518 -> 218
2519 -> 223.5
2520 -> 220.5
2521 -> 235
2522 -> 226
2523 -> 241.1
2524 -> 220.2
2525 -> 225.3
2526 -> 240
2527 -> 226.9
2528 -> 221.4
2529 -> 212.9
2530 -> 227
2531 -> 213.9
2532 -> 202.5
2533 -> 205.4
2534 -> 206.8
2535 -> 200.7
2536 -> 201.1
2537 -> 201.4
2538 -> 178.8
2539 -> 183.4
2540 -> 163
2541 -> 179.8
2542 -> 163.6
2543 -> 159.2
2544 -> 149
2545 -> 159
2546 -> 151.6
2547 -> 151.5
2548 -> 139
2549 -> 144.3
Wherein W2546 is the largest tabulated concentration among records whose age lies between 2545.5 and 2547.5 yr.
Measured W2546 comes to 151.6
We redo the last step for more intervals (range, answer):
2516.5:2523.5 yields 241.1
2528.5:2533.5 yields 227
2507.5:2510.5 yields 205.9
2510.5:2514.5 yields 211.7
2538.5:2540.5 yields 183.4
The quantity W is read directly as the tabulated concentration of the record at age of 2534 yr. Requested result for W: 206.8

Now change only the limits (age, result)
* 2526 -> 240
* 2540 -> 163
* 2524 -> 220.2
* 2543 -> 159.2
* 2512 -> 211.7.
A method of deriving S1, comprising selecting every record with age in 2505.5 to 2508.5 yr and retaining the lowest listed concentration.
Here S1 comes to 196.3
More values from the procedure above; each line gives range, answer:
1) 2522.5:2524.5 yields 220.2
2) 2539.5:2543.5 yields 159.2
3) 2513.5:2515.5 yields 207.3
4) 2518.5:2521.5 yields 220.5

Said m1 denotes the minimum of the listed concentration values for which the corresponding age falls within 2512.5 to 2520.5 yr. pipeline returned 204.4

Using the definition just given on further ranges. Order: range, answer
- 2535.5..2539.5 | 178.8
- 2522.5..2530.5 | 212.9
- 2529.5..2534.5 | 202.5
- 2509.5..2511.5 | 192.3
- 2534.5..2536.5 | 200.7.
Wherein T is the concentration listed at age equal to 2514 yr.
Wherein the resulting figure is 207.3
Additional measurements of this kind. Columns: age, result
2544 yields 149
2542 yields 163.6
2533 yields 205.4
